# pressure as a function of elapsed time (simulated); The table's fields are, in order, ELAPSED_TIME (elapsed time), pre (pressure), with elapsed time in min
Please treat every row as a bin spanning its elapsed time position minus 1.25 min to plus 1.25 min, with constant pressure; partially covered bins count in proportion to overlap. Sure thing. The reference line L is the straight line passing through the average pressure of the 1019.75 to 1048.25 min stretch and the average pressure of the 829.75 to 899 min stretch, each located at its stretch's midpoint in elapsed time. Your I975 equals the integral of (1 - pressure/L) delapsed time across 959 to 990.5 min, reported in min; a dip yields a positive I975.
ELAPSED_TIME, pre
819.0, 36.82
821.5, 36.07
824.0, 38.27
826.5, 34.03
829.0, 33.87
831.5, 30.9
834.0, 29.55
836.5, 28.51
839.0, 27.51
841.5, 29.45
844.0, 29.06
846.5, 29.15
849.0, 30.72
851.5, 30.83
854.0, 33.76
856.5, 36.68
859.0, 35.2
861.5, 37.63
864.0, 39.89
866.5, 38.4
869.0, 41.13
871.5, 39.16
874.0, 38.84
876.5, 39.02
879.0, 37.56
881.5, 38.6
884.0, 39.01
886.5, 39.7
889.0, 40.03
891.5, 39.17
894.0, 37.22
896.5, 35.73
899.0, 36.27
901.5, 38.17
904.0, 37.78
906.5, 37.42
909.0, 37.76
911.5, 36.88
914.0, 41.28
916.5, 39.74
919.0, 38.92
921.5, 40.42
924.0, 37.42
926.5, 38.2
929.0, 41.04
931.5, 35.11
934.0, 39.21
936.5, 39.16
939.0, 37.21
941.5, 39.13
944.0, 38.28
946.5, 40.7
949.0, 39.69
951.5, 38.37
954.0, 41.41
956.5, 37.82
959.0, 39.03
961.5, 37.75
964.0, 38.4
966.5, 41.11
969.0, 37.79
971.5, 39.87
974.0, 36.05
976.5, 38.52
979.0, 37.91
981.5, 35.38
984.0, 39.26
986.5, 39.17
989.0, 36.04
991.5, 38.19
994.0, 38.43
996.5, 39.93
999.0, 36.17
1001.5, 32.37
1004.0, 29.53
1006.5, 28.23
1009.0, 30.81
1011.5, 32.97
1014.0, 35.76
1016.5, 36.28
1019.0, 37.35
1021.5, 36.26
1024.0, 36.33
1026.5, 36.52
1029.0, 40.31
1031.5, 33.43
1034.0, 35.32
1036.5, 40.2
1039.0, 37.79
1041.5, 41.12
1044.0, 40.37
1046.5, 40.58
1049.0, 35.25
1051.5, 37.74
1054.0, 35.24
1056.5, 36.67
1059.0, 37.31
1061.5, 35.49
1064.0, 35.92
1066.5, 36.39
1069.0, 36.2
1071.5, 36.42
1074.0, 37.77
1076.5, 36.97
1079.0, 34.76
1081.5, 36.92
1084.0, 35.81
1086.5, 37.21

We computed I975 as -1.0 min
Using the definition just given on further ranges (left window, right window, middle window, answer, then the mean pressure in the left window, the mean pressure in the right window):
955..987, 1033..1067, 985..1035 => 3.24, 38.3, 37.6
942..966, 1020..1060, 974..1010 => 2.50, 39.1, 37.5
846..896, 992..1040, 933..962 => -2.17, 37.2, 35.5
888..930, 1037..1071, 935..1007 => 0.53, 38.4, 37.4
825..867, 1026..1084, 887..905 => -2.23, 32.6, 37.1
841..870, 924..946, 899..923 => -0.87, 34.4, 38.4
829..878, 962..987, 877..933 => -3.97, 34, 38.3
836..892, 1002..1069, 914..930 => -1.62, 35.7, 36.1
